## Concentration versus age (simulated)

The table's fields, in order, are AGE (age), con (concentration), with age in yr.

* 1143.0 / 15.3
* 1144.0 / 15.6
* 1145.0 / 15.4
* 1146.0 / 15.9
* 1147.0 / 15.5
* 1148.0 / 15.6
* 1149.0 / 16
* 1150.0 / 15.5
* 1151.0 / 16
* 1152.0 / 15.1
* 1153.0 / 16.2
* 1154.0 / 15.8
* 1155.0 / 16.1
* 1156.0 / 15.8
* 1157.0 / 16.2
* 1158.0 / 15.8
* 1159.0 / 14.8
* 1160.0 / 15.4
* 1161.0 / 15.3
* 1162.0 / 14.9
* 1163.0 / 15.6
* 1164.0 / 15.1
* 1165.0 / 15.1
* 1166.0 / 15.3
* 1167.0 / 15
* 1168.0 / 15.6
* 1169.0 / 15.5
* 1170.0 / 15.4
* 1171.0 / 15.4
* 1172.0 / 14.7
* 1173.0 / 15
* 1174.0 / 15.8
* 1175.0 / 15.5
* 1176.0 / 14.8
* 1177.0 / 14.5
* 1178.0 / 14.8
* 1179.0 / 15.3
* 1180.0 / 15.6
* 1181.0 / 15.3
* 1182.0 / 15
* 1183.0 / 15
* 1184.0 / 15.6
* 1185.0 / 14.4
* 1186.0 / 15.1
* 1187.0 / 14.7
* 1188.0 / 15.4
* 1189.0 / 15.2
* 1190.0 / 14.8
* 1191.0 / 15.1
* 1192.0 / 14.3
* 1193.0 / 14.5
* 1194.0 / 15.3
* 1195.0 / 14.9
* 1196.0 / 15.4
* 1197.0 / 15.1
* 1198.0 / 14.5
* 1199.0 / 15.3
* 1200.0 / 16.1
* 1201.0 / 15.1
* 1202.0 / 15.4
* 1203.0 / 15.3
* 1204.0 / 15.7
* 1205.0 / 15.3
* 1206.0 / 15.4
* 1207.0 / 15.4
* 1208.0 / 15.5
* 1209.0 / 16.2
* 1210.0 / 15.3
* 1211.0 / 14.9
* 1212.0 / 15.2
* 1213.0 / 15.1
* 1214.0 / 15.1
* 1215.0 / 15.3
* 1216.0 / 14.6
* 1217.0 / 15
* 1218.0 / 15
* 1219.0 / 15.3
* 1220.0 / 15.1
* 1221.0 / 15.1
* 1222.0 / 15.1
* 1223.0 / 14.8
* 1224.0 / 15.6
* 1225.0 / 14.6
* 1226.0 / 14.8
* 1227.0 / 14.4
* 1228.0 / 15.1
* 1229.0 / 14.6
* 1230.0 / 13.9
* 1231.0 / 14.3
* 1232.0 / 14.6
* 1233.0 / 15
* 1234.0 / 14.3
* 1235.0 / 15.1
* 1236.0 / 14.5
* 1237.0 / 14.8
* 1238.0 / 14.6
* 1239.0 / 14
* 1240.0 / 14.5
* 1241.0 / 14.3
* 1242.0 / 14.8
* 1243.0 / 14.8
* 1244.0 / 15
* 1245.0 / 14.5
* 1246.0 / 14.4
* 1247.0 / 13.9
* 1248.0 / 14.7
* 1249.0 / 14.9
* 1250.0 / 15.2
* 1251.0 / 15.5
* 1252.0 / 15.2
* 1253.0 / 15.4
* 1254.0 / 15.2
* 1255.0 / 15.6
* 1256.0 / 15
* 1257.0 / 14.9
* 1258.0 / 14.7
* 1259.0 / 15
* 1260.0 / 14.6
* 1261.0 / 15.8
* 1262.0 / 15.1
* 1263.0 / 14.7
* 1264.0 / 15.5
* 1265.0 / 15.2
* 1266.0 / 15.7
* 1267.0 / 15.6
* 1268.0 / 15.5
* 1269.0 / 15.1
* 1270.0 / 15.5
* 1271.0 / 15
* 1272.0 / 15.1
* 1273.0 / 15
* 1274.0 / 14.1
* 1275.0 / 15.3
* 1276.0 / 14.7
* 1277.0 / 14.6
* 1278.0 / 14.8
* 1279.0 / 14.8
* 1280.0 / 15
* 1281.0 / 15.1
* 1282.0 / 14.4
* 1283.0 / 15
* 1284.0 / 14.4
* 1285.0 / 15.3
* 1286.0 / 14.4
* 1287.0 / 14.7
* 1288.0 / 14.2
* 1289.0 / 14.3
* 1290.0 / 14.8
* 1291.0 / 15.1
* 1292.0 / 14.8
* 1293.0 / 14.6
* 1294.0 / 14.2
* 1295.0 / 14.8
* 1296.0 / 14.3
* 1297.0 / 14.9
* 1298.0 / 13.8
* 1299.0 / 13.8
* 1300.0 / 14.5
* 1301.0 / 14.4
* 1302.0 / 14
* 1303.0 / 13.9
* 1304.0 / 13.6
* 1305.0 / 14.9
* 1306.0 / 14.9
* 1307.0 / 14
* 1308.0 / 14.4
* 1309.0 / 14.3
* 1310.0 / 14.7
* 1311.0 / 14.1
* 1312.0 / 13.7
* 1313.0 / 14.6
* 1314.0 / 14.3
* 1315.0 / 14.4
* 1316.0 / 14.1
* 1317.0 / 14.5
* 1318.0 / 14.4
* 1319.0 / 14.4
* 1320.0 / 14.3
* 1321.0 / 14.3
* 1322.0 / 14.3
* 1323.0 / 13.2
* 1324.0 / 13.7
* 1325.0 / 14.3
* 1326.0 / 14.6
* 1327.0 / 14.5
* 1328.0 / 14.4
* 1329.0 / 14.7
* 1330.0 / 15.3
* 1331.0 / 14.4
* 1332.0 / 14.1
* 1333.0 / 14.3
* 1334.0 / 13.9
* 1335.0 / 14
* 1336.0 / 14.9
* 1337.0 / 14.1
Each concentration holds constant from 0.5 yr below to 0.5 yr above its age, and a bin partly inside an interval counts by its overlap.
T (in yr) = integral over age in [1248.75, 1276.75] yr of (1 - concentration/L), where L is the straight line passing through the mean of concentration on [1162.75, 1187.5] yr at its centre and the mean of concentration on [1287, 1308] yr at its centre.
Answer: -1.0 yr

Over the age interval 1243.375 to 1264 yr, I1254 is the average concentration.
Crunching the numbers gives 15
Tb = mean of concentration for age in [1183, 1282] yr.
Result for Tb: 15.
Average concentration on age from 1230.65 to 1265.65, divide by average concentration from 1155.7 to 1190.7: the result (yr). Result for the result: 0.98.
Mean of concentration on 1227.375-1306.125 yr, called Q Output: 14.8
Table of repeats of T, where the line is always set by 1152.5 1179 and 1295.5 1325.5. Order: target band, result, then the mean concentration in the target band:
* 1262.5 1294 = -0.9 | 14.9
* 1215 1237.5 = 0.1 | 14.8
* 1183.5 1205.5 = 0.0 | 15.1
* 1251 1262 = -0.4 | 15.2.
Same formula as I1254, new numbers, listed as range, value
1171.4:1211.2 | 15.2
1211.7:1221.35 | 15.1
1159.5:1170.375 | 15.3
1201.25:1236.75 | 15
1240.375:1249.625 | 14.6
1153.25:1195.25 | 15.2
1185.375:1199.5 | 15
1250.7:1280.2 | 15.1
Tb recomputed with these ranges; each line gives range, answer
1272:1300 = 14.6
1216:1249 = 14.7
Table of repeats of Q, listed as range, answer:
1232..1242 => 14.6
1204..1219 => 15.3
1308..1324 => 14.2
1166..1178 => 15.2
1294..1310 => 14.3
